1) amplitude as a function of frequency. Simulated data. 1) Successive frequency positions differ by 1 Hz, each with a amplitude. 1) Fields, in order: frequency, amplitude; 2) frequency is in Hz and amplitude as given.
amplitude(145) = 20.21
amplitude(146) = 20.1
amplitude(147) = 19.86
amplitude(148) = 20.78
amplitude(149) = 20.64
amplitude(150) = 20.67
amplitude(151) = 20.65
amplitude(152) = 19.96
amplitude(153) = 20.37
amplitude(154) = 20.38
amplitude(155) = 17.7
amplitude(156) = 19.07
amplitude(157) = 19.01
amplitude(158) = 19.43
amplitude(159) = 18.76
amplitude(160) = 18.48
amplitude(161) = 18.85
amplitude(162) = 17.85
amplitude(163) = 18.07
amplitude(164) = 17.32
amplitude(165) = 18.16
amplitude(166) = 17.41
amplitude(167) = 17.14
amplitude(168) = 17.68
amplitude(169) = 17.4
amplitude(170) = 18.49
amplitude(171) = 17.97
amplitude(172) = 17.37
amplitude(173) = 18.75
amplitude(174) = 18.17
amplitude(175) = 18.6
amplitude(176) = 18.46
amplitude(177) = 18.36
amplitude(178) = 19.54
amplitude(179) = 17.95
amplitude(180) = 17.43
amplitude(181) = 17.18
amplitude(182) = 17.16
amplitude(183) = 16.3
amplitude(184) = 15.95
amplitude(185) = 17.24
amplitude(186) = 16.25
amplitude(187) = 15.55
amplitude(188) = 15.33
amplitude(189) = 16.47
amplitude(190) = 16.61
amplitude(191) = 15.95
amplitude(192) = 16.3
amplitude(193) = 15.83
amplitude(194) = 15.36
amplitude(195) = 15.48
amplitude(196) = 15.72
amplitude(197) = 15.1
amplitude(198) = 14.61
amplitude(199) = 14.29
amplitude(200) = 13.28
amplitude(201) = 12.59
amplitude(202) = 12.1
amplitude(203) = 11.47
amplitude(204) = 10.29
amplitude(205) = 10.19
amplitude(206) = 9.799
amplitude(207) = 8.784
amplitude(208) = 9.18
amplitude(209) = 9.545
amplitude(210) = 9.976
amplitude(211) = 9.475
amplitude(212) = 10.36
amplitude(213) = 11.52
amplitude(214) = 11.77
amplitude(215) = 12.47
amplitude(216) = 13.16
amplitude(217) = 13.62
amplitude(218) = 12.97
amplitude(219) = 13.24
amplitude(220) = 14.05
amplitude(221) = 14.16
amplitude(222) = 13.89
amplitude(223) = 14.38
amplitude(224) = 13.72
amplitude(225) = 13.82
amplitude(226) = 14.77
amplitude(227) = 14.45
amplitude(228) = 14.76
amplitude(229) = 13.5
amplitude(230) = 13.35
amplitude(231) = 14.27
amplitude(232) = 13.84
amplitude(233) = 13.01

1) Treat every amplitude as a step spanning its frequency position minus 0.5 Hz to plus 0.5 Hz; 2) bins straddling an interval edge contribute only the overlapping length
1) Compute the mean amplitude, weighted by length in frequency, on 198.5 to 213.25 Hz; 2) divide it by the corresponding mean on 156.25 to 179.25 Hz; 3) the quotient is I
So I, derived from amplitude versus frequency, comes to 0.59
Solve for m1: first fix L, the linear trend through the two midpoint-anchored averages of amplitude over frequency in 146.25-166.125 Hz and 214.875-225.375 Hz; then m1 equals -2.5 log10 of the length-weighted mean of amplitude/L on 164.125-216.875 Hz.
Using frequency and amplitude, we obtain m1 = 0.10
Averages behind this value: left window 19.2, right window 13.6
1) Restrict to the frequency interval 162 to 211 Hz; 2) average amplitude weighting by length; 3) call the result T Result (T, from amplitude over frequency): 15.5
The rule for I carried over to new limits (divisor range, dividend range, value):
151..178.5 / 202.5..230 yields 0.66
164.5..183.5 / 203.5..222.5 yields 0.64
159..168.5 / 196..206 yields 0.71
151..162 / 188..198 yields 0.82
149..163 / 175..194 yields 0.87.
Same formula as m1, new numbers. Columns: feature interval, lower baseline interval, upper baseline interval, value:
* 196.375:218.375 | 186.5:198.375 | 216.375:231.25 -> 0.262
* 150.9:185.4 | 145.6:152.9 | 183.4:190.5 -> 0.002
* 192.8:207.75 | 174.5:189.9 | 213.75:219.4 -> 0.167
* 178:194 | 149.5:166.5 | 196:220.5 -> -0.106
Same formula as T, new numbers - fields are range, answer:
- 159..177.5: 18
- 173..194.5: 17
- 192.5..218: 12.3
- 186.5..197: 15.8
